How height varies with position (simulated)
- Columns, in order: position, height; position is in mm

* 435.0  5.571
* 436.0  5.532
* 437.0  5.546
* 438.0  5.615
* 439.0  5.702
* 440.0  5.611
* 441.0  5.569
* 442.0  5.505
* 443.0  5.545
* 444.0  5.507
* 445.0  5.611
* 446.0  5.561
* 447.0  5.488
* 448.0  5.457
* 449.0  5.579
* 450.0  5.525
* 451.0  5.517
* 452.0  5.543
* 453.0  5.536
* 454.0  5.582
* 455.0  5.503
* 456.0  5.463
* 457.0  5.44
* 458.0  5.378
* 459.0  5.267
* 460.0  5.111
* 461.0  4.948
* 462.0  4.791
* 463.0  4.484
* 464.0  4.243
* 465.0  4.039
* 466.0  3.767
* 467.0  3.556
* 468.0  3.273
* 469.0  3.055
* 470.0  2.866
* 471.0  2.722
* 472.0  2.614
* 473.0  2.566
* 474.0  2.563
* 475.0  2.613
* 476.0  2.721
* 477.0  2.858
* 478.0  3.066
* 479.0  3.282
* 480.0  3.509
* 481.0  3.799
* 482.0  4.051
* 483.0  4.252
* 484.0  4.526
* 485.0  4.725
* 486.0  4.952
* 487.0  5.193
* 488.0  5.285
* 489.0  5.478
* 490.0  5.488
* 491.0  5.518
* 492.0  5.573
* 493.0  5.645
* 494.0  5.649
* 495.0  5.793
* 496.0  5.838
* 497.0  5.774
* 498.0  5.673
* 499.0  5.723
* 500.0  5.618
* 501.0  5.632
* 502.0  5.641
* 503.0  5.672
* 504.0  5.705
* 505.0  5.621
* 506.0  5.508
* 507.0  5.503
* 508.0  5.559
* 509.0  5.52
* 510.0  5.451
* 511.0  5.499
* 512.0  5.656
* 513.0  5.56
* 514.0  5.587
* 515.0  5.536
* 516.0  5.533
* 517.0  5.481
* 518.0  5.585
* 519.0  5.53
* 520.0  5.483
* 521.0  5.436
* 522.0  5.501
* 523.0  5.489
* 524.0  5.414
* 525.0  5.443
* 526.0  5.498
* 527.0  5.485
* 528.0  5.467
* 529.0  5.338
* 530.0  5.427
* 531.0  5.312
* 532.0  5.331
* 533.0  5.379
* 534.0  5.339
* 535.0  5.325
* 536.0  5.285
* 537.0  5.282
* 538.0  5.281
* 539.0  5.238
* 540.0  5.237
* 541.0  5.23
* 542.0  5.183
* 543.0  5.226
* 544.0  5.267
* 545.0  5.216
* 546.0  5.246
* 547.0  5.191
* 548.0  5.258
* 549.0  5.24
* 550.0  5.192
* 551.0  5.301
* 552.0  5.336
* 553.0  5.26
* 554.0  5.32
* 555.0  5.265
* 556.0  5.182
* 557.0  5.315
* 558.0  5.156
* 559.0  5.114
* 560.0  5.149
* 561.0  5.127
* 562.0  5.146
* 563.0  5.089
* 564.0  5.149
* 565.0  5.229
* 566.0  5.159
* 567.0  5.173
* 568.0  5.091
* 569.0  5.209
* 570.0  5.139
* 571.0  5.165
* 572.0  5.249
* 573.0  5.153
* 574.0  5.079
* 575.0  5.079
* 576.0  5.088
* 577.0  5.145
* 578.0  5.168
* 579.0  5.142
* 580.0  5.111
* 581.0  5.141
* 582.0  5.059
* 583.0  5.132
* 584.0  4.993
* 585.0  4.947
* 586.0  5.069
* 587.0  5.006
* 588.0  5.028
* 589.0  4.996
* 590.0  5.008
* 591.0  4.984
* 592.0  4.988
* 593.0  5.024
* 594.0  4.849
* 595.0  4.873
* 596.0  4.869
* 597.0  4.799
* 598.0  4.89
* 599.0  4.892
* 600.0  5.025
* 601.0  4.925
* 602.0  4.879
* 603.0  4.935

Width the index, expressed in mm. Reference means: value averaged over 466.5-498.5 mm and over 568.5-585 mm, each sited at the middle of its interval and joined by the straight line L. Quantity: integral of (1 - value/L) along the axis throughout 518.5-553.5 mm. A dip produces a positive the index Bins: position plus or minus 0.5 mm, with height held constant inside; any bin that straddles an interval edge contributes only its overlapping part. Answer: -4.5 mm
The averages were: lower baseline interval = 4.2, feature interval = 5.33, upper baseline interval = 5.12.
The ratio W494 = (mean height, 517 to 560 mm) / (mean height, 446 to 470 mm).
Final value 1.1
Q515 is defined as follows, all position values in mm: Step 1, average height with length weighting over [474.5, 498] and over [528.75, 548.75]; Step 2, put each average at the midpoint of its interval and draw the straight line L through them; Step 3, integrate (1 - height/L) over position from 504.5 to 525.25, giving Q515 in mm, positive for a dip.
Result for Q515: -2.27 mm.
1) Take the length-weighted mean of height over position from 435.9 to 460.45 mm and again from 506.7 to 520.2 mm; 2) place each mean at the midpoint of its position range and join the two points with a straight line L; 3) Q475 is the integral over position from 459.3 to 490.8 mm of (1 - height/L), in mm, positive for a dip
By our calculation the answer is 9.2 mm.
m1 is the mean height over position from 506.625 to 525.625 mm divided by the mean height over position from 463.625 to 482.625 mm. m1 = 1.7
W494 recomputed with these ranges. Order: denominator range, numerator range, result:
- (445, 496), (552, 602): 1.12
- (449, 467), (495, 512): 1.12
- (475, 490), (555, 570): 1.25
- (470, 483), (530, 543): 1.72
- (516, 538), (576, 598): 0.93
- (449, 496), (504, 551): 1.21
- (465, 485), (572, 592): 1.54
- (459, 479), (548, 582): 1.48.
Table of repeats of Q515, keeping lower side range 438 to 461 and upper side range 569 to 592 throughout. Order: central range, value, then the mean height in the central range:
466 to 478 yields 5.6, 2.9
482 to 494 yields 0.6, 5.12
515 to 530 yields -0.6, 5.48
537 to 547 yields -0.1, 5.24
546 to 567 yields -0.2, 5.21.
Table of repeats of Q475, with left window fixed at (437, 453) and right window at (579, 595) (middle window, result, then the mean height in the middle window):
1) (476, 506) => 2.2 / 4.99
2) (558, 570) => -0.1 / 5.15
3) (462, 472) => 3.5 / 3.57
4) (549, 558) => -0.2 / 5.26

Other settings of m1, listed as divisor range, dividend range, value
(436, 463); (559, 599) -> 0.93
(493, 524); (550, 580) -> 0.93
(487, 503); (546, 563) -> 0.93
